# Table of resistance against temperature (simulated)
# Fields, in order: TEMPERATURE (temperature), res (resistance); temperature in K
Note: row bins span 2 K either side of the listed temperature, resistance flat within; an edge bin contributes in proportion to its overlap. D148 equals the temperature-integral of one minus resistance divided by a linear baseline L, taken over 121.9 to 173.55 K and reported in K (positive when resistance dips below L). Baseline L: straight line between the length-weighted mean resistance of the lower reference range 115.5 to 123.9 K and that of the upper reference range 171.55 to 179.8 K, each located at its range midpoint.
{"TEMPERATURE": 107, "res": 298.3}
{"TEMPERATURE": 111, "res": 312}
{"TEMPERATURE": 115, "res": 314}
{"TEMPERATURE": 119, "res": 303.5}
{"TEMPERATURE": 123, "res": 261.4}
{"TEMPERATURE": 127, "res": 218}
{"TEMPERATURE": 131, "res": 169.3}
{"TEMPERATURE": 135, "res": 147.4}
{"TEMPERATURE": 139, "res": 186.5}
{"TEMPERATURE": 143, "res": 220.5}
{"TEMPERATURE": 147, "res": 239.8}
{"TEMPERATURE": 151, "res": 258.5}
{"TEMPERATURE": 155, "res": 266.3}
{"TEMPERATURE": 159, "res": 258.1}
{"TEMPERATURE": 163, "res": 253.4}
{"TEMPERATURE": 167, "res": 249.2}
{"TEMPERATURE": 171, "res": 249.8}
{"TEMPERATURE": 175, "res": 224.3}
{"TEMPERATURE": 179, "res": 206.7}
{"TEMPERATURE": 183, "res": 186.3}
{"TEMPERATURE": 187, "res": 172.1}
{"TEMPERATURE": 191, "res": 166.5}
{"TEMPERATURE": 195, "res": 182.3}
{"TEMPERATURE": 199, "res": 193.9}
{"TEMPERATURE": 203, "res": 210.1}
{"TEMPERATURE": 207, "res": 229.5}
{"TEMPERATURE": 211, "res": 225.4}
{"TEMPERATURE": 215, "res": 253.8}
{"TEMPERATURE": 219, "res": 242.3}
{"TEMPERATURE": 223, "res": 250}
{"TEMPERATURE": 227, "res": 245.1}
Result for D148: 5.2 K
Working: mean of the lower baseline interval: 291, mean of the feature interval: 228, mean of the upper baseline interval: 223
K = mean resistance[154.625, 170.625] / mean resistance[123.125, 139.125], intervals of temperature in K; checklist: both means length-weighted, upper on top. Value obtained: 1.35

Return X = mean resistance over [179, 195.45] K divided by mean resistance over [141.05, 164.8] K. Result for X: 0.72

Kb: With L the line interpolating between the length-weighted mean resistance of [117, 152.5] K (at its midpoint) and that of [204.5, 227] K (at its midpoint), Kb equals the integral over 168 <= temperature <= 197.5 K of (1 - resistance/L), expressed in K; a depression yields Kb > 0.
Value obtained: 4.1 K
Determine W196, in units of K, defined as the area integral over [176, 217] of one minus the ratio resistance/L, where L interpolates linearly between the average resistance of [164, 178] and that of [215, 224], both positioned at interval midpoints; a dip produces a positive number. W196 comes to 6.8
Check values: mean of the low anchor 240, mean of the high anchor 247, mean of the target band 203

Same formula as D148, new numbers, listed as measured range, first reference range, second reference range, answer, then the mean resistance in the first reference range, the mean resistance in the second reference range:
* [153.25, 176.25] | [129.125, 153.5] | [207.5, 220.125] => -3.72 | 205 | 239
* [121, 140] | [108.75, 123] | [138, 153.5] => 5.06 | 303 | 230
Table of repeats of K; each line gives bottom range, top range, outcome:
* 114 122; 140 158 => 0.81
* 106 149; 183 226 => 0.88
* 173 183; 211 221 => 1.16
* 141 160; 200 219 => 0.92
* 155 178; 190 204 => 0.76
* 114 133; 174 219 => 0.82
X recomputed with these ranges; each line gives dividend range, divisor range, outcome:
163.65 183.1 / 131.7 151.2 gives 1.13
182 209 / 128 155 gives 0.92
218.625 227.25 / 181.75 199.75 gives 1.38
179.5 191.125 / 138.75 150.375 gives 0.80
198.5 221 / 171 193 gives 1.16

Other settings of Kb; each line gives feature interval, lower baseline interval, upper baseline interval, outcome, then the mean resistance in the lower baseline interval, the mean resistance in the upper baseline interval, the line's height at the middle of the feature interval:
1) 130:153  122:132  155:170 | 2.8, 216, 255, 232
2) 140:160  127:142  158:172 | -2.7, 178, 252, 216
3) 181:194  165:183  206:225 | 3.2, 227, 241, 232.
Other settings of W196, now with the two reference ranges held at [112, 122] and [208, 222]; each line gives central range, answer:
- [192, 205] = 3.0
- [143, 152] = 1.3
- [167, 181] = 2.0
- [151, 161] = 0.6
